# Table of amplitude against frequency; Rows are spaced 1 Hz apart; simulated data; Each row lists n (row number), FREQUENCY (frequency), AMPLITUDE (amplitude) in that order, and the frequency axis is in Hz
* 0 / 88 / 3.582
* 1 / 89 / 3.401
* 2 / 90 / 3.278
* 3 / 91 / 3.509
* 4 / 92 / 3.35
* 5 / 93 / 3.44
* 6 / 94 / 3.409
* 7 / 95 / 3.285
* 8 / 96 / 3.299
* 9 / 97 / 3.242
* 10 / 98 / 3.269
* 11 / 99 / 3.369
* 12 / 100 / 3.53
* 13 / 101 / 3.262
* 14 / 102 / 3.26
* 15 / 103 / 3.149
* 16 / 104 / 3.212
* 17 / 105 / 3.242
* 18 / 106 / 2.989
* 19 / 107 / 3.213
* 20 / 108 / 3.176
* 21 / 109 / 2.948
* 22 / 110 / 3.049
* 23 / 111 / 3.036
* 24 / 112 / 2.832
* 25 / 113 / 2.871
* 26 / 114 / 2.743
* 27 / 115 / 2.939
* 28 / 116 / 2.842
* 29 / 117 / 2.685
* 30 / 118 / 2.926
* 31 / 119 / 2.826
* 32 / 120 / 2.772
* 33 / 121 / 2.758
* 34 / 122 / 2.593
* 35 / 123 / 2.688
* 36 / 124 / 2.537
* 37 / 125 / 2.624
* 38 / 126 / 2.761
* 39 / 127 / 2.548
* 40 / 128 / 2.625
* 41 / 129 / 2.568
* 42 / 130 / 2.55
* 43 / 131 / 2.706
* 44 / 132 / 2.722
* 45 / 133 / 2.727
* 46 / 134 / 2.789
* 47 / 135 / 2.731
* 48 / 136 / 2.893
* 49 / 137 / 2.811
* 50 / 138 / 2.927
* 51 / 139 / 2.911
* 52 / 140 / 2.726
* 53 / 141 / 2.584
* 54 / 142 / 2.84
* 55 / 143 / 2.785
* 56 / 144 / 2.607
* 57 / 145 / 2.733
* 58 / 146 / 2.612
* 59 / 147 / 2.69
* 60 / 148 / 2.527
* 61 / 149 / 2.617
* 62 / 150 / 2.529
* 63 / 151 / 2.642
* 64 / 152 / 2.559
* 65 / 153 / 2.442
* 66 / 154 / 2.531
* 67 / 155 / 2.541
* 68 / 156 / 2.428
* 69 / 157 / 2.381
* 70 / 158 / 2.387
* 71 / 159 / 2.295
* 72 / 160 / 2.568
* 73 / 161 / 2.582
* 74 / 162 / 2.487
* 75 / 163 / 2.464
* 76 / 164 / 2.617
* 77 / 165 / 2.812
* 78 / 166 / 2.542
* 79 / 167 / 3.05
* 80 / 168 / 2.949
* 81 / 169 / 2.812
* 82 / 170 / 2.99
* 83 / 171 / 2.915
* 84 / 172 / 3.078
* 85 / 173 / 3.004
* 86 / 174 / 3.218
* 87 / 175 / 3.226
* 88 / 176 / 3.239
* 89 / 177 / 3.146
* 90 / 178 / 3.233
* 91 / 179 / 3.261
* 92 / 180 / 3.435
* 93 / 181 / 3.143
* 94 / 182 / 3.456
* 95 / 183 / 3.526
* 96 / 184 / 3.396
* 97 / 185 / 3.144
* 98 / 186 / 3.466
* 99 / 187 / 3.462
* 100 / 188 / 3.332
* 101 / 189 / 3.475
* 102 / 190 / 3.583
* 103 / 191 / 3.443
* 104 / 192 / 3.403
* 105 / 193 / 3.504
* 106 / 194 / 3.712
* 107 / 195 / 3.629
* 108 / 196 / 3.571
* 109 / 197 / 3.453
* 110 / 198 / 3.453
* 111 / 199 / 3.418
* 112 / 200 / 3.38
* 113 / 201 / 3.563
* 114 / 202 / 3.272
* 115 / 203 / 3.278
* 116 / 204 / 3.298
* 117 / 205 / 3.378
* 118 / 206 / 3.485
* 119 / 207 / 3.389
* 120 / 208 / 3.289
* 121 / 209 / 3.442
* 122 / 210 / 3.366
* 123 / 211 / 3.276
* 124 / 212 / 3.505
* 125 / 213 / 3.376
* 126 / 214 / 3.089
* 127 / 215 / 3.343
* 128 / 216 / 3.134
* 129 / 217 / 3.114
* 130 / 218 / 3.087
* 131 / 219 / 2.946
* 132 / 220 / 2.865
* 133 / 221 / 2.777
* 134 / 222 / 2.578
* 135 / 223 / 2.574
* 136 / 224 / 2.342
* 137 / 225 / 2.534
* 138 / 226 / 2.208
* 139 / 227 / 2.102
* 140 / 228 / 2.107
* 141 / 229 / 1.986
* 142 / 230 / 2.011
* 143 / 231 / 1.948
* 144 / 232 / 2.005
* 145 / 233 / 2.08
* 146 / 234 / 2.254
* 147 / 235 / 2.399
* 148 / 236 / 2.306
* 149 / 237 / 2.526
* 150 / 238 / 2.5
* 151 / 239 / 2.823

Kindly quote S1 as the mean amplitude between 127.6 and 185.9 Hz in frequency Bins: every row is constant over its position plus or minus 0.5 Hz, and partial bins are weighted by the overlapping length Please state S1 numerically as 2.81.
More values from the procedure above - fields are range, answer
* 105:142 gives 2.8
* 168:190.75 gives 3.25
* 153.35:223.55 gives 3.12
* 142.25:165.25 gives 2.56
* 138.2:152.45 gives 2.67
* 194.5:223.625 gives 3.25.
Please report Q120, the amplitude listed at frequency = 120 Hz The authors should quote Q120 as 2.772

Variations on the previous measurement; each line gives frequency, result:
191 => 3.443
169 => 2.812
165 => 2.812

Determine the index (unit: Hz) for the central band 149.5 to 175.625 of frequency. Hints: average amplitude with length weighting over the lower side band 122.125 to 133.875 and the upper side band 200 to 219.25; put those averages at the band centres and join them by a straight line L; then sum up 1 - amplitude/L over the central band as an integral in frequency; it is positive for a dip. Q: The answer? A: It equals 2.1 Hz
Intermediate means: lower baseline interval 2.64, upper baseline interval 3.3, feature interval 2.7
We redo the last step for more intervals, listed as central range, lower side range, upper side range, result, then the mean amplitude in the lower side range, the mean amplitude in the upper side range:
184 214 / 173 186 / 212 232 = -4.4 Hz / 3.28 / 2.64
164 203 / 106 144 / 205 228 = -4.8 Hz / 2.79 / 2.98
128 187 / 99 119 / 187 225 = 6.3 Hz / 3.05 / 3.27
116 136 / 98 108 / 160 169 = 2.2 Hz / 3.24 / 2.69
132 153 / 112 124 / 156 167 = -0.5 Hz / 2.78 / 2.53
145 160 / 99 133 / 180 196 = 3.1 Hz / 2.89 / 3.45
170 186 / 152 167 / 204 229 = -3.4 Hz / 2.53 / 2.96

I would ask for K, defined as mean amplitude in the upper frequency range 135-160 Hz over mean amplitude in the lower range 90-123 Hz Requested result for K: 0.85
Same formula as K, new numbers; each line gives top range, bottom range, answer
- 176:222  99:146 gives 1.17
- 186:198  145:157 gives 1.37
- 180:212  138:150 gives 1.27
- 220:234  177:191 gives 0.67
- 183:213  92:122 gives 1.11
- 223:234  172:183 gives 0.67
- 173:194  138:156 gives 1.27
